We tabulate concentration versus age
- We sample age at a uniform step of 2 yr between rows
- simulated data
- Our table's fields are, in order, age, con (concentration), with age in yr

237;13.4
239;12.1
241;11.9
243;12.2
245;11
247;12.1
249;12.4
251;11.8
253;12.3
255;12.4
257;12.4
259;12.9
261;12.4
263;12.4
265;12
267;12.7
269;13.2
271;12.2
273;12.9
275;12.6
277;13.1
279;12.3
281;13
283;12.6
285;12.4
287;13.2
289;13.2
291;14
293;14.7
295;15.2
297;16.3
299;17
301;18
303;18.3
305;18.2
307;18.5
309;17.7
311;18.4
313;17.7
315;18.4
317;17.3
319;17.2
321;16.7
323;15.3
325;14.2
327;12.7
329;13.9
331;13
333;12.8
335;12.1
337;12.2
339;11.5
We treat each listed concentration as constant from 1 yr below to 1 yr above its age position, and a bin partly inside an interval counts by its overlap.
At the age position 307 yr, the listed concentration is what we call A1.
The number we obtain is 18.5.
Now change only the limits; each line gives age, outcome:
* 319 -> 17.2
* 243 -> 12.2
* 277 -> 13.1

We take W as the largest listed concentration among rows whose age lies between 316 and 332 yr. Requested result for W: 17.3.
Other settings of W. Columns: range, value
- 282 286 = 12.6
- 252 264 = 12.9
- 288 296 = 15.2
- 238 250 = 12.4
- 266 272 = 13.2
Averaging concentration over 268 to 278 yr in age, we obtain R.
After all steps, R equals 12.8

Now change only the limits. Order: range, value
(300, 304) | 18.1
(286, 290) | 13.2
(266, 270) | 12.9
